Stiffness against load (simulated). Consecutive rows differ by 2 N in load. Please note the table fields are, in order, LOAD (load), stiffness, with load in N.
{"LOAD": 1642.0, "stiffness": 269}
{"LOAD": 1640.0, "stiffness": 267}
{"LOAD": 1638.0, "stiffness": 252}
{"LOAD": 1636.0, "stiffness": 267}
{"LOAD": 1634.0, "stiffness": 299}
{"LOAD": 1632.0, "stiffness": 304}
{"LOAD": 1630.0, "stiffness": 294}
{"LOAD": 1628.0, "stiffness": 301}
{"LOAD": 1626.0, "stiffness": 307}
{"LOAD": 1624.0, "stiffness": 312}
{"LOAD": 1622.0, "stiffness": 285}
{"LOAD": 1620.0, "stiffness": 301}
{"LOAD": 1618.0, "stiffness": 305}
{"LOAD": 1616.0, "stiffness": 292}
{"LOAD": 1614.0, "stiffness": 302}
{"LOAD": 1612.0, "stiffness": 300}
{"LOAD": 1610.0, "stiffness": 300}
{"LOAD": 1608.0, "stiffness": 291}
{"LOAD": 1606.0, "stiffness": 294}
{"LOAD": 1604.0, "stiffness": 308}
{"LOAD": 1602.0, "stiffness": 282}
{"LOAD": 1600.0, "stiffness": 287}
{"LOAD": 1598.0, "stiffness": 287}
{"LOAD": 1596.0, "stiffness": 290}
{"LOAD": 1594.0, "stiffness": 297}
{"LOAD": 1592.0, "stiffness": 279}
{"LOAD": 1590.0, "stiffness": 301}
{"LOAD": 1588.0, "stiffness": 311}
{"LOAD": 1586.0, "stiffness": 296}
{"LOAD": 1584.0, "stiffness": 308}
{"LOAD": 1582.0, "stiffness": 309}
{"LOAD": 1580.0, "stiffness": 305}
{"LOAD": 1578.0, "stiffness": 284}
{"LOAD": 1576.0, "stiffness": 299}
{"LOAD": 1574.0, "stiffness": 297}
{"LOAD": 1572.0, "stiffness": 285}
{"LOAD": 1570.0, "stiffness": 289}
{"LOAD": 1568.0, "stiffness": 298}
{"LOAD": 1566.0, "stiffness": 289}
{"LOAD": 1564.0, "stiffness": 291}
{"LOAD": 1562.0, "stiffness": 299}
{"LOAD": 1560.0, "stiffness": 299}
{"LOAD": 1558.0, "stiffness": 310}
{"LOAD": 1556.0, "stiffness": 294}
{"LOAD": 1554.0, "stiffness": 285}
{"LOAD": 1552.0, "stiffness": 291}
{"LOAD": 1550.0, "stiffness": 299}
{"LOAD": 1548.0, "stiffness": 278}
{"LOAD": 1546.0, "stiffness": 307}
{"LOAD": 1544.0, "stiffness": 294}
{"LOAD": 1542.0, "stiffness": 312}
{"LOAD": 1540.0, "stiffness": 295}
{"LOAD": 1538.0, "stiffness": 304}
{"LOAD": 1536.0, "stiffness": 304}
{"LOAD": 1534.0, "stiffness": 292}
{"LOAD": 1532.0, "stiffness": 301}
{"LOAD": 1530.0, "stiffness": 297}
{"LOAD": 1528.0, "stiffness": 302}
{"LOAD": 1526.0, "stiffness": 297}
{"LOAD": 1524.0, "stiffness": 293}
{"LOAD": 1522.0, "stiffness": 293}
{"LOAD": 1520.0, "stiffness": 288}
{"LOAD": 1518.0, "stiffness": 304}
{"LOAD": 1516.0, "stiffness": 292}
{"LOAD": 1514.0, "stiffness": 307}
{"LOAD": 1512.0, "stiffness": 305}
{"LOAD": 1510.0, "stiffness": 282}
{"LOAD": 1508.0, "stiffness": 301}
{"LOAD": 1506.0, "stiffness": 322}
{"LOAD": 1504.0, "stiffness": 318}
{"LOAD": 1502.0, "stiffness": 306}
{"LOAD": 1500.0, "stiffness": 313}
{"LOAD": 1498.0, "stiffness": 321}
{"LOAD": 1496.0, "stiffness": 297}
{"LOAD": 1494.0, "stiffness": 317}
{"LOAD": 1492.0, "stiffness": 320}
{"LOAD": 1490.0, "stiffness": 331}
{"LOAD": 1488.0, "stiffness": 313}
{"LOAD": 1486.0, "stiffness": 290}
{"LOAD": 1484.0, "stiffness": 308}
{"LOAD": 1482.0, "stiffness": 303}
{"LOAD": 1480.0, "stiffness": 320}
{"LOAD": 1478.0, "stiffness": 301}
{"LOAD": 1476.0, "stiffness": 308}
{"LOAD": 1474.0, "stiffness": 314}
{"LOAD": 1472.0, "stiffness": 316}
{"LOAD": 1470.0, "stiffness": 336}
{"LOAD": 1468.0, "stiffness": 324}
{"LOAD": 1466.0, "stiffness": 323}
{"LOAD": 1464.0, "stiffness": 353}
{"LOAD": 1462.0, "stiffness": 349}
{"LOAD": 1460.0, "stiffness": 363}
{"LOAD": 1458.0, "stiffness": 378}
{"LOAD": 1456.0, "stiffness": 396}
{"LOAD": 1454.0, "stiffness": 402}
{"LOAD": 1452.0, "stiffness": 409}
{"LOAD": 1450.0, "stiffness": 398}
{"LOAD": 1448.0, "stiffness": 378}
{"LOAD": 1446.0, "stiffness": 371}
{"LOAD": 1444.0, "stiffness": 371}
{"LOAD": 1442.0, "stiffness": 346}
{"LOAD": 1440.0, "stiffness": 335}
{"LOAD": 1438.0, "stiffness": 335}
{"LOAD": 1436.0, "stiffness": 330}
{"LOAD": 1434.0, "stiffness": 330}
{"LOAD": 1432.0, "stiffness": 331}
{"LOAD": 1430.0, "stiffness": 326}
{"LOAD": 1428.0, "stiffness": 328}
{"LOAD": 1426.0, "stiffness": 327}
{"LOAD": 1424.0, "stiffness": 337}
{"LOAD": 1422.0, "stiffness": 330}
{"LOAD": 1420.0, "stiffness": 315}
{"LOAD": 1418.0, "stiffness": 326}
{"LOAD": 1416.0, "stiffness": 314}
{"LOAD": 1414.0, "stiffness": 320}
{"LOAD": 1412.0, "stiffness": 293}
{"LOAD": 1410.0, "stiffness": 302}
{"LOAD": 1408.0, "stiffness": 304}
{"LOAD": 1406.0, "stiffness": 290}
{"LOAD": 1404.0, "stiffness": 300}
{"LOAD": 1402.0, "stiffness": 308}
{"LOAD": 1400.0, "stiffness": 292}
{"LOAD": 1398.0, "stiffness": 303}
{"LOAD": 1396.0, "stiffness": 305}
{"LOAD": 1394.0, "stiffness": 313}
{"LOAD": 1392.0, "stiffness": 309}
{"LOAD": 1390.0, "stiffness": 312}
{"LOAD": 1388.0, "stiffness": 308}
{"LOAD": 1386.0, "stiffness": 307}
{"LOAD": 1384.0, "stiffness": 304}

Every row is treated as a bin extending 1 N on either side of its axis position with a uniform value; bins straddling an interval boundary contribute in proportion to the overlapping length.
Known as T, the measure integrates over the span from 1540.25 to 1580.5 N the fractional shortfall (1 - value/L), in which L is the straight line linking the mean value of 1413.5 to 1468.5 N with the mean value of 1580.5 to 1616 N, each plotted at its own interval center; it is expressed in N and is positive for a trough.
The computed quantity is 1.8 N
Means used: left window 349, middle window 295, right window 297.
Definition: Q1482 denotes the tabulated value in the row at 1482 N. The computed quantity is 303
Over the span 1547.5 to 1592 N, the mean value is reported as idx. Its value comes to 296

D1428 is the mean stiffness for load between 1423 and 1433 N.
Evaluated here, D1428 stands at 330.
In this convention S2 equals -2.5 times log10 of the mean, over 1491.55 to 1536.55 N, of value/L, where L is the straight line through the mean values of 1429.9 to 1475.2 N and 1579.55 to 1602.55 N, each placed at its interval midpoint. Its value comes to 0.09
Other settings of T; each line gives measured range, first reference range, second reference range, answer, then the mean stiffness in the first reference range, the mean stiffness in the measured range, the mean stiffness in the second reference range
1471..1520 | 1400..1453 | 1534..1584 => 0.8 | 332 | 308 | 297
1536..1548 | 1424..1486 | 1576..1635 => 0.6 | 343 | 300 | 298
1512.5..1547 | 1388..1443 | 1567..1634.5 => 0.6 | 317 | 299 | 297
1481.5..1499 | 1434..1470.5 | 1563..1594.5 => 1.5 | 360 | 311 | 296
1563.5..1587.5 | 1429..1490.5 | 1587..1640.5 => 0.7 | 342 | 296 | 293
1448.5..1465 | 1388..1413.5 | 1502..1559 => -4.4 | 303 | 381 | 299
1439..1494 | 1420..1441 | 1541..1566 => -3.8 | 330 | 342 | 296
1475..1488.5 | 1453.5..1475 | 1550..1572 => 1.3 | 349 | 306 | 294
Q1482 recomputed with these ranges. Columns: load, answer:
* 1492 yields 320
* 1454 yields 402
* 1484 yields 308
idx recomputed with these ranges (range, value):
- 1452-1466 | 372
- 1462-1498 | 317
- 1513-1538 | 298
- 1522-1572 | 296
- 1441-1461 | 381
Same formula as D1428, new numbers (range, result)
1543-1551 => 294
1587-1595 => 297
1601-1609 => 294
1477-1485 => 308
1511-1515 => 306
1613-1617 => 297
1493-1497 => 307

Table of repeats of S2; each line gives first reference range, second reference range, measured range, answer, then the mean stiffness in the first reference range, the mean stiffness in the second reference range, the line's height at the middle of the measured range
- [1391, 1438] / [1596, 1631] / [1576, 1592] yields -0.003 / 315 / 297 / 299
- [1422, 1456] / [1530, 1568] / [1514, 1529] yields 0.053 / 354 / 297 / 311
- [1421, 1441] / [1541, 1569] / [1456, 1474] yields -0.074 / 331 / 296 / 321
